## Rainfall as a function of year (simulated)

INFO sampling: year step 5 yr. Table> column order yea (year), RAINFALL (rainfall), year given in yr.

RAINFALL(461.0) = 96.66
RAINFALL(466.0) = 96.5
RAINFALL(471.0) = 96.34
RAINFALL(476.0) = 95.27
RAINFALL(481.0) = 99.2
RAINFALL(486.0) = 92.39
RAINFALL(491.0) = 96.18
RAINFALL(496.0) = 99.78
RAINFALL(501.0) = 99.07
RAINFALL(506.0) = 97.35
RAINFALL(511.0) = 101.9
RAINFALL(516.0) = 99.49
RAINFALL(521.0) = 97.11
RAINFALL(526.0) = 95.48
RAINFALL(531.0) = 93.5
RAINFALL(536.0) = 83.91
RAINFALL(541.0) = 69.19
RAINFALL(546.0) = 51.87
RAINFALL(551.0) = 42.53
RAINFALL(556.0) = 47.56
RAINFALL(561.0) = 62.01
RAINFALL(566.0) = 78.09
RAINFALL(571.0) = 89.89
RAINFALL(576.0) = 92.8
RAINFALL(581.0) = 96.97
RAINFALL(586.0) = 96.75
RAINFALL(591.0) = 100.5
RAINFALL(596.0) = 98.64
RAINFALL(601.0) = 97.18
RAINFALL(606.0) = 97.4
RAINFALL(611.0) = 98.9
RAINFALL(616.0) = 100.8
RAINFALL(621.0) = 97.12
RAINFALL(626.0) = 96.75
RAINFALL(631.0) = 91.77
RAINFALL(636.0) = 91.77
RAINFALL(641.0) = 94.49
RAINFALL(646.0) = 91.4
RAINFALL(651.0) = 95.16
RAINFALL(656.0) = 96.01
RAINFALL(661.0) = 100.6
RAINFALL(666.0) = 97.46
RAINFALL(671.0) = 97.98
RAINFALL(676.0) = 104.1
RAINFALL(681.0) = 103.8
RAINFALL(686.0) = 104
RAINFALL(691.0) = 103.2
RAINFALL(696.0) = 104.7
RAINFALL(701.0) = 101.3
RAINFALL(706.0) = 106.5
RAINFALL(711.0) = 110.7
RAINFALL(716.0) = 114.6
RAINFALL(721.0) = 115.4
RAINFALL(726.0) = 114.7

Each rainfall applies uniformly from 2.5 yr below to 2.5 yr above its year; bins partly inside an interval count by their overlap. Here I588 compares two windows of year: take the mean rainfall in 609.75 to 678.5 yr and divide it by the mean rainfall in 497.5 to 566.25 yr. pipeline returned 1.20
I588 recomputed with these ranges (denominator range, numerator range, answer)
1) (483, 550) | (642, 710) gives 1.12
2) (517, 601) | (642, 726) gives 1.26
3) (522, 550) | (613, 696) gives 1.26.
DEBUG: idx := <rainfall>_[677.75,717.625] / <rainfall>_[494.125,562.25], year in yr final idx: 1.3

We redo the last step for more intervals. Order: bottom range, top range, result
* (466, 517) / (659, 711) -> 1.05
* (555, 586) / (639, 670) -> 1.19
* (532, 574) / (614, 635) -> 1.44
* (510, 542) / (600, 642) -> 1.05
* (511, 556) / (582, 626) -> 1.25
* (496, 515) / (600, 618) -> 0.99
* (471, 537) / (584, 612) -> 1.02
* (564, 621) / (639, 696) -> 1.04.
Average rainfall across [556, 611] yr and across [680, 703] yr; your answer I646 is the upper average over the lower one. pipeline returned 1.2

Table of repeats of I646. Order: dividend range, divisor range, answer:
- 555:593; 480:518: 0.86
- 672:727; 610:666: 1.12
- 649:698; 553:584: 1.30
